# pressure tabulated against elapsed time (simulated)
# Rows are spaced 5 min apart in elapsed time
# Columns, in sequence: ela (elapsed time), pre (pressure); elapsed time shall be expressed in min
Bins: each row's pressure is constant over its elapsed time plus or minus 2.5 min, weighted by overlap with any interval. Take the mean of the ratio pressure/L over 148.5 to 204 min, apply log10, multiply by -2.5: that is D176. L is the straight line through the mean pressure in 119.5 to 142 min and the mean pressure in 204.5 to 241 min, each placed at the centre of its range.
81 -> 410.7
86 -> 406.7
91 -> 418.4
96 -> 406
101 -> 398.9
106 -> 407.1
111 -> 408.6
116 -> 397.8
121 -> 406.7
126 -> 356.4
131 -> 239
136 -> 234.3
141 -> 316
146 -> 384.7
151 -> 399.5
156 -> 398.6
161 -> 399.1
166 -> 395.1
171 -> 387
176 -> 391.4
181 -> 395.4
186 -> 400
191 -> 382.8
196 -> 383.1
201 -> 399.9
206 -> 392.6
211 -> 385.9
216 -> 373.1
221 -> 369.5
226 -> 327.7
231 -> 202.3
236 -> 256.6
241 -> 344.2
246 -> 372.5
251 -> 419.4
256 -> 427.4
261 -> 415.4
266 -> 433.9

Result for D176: -0.235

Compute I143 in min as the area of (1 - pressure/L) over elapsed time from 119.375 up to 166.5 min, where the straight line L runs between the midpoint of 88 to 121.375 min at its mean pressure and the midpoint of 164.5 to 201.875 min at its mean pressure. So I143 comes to 5.7 min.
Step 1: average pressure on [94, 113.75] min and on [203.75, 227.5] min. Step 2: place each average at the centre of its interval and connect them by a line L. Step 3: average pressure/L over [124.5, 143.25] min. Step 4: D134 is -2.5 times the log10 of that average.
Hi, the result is 0.37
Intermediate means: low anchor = 405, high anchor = 371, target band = 282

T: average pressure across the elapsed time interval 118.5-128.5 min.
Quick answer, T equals 382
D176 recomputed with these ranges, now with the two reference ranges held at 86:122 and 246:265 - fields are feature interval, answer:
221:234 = 0.405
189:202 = 0.066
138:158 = 0.107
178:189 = 0.038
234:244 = 0.329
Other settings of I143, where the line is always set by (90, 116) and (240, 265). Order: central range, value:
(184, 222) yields 1.6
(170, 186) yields 0.4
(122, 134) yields 2.9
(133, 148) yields 3.6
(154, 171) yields 0.3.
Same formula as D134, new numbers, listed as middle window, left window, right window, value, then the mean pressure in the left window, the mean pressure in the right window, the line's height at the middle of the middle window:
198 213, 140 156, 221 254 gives -0.144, 376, 326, 344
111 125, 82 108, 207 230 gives -0.001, 408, 355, 398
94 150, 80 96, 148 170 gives 0.126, 411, 397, 404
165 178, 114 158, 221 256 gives -0.146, 347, 332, 342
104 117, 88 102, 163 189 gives 0.002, 409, 394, 406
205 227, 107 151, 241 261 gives 0.040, 348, 400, 385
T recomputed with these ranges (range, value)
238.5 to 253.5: 379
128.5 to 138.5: 237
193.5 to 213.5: 390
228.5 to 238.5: 229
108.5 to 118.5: 403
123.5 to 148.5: 306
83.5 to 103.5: 408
